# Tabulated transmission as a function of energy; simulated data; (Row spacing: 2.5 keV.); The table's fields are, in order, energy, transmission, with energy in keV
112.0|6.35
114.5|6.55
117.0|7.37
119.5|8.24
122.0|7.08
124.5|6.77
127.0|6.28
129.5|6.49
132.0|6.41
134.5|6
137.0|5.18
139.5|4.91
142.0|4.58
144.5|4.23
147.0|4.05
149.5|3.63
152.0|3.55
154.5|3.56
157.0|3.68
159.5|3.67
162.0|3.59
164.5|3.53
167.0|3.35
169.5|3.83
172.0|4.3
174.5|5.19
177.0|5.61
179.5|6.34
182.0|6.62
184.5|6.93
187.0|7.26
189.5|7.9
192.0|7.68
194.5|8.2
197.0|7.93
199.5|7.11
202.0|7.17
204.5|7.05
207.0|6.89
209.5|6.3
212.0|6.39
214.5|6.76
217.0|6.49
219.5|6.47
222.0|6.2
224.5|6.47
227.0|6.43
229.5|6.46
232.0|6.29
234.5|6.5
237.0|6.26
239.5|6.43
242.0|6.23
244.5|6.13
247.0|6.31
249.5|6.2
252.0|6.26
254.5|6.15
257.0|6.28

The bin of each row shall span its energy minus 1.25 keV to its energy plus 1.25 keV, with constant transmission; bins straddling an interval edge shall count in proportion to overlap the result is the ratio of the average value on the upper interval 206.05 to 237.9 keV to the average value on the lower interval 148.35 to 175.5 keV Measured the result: 1.7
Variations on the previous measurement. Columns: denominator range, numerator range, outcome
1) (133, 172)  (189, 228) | 1.69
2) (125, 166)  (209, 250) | 1.38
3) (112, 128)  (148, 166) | 0.51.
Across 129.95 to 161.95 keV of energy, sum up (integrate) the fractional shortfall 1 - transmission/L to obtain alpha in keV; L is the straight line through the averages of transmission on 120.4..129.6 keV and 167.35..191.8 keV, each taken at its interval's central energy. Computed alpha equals 9.87 keV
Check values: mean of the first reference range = 6.74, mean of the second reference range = 5.97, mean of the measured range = 4.47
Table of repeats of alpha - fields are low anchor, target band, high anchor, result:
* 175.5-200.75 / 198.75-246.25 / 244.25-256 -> 0.79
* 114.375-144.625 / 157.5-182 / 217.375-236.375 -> 7.10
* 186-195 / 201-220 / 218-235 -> 0.82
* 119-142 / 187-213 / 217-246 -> -3.95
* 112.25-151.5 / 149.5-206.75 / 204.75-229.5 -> 5.64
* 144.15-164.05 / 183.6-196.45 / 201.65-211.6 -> -4.00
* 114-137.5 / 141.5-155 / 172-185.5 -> 5.21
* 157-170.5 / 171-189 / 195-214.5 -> -4.16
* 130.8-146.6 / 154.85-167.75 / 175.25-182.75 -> 4.78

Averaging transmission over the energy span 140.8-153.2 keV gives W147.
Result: 4.01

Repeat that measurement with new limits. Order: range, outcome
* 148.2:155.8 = 3.58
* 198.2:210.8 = 6.91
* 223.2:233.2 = 6.41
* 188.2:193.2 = 7.79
